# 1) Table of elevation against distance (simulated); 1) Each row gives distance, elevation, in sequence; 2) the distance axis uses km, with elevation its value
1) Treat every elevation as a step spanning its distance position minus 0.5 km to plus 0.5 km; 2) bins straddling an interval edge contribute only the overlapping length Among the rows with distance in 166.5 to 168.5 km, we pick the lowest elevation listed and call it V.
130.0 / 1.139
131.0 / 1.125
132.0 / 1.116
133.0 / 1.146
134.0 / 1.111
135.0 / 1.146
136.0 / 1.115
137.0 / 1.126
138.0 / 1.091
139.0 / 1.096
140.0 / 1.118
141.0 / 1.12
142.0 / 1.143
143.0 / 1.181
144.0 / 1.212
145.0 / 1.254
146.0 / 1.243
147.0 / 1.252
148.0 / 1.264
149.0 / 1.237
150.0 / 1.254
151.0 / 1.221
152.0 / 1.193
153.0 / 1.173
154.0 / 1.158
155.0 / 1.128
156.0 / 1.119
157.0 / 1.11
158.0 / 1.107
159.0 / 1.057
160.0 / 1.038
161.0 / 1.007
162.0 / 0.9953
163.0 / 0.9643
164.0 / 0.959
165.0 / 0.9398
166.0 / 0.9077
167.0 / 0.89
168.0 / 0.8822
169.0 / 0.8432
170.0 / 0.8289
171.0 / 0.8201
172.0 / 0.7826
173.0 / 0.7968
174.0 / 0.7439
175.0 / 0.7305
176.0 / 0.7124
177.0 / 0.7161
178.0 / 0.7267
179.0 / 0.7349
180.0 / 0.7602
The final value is 0.8822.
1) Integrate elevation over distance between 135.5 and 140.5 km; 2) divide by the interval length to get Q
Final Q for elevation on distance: 1.11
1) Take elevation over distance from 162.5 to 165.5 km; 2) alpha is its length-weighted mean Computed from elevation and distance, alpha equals 0.954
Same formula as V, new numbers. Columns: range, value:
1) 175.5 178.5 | 0.7124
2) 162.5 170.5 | 0.8289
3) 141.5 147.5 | 1.143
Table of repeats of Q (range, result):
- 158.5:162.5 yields 1.02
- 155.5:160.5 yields 1.09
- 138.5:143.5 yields 1.13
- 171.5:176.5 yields 0.753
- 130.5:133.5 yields 1.13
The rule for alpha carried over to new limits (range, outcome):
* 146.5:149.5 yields 1.25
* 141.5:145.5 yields 1.2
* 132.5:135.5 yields 1.13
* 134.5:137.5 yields 1.13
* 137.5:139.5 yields 1.09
